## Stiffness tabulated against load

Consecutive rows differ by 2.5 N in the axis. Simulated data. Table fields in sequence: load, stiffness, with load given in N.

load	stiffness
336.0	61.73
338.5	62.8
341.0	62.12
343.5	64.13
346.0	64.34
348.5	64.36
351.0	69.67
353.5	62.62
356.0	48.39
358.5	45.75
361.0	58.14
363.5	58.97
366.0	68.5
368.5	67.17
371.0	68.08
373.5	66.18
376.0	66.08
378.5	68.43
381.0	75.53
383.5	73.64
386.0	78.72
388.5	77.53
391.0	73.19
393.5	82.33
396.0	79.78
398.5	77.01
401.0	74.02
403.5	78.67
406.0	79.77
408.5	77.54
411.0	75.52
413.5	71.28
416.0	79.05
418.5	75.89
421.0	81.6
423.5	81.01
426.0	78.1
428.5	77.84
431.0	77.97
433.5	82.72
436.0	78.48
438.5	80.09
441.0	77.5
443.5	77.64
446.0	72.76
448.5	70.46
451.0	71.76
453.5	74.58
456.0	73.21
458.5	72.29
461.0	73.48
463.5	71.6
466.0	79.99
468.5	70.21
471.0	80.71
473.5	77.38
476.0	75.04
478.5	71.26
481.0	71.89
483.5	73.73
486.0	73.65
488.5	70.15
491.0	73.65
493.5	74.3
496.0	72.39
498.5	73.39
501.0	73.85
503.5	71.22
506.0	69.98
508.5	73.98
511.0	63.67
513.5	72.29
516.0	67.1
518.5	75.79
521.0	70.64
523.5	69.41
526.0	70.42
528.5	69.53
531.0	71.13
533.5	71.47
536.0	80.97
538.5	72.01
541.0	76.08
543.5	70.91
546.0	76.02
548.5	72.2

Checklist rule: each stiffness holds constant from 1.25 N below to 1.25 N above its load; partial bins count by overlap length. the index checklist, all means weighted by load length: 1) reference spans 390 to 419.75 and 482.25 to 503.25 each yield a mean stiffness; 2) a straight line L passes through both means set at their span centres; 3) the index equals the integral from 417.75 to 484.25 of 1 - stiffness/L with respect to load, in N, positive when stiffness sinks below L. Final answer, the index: -0.8 N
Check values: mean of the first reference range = 77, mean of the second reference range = 73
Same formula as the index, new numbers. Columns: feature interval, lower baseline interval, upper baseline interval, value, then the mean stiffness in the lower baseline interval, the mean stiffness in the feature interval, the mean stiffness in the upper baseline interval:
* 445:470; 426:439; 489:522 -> 1.2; 79.3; 73.1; 71.7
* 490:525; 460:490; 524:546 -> 0.9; 74.1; 71.5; 72.9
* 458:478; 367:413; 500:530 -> -0.8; 74.3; 75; 70.6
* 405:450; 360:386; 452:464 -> -4.0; 67.7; 77.5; 73.1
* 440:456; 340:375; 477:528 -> -1.4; 62.1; 74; 71.6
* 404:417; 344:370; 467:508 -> -2.1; 61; 76.7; 73.4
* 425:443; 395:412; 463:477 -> -0.5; 77.5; 78.9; 76.1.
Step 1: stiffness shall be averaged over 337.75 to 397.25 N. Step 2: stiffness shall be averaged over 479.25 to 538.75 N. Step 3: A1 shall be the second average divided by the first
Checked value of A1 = 1.07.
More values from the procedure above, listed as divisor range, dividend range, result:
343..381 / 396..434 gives 1.23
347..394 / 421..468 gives 1.14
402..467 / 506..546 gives 0.94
